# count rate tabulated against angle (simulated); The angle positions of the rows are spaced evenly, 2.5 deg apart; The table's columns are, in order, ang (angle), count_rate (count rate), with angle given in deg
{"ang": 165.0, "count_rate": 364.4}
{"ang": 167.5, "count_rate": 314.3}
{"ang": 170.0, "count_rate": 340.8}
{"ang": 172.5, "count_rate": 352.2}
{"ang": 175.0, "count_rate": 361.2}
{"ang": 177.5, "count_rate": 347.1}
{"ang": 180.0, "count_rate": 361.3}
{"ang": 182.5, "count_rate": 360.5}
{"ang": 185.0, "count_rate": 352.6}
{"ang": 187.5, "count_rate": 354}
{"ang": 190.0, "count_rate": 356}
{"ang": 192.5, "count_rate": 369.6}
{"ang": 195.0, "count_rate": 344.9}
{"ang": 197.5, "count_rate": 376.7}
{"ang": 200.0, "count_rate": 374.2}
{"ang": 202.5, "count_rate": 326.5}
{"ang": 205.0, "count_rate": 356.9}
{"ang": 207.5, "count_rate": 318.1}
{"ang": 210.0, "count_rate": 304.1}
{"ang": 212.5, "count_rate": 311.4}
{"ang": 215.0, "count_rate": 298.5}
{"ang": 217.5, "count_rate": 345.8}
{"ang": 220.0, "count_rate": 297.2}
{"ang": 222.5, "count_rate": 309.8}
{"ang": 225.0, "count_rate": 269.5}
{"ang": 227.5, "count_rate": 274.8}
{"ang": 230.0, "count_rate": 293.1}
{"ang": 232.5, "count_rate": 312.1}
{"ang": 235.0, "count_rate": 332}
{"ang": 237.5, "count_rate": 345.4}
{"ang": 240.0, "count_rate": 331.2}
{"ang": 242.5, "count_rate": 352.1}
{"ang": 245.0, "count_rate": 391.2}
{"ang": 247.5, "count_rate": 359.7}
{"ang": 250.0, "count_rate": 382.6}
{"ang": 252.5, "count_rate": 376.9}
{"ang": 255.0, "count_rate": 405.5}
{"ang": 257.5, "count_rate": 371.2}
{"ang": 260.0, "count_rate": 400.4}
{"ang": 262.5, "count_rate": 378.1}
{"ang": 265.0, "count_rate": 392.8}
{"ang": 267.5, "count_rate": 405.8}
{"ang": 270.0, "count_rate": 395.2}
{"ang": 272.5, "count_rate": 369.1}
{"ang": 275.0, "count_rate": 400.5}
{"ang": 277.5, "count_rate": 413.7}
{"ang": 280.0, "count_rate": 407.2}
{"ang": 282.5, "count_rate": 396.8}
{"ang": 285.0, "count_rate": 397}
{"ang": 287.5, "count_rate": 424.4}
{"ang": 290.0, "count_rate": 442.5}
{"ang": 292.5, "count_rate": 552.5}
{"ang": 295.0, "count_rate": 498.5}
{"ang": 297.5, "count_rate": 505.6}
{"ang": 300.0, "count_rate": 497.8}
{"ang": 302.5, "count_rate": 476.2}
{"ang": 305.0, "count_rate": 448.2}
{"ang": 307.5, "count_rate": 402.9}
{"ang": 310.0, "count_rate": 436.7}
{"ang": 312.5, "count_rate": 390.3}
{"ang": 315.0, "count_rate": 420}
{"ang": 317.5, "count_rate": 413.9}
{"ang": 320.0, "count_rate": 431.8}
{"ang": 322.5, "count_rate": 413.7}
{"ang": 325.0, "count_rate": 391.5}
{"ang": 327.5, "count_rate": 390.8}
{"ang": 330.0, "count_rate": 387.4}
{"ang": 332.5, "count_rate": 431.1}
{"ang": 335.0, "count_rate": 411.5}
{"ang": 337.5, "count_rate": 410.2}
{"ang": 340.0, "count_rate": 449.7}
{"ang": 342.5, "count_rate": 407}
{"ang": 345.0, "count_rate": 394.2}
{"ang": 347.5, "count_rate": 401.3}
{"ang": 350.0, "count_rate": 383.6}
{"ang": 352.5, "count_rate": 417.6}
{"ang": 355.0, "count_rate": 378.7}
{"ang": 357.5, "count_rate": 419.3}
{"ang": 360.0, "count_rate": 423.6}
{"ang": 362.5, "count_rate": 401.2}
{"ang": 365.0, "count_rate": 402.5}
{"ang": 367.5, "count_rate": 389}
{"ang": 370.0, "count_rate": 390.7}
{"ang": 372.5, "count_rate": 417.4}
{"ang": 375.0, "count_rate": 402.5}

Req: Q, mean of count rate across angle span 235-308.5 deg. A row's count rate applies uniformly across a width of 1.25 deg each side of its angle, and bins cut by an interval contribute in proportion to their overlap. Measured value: 410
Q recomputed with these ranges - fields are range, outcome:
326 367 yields 406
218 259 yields 338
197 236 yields 318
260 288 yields 398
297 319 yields 441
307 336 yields 410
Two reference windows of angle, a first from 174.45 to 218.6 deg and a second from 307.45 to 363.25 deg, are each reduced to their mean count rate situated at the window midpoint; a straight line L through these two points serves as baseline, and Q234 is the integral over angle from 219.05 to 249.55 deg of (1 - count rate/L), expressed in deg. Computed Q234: 3.3 deg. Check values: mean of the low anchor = 345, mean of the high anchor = 409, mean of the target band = 324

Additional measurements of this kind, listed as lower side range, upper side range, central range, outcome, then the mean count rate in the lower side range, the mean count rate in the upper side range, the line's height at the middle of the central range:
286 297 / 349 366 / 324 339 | 1.0 deg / 479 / 404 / 434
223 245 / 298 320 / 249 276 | -1.9 deg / 318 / 438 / 364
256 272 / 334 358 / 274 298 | -2.9 deg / 390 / 407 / 394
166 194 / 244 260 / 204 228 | 3.8 deg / 352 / 383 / 367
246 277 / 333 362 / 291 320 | -4.3 deg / 387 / 409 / 398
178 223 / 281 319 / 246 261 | 0.5 deg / 341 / 447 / 397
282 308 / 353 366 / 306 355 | 2.5 deg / 462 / 406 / 431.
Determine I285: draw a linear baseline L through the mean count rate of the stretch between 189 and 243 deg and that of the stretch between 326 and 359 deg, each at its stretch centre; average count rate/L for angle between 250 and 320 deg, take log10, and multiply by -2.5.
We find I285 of -0.143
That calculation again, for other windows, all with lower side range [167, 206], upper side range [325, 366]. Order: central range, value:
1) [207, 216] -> 0.177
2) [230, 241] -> 0.138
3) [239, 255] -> 0.013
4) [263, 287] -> -0.041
